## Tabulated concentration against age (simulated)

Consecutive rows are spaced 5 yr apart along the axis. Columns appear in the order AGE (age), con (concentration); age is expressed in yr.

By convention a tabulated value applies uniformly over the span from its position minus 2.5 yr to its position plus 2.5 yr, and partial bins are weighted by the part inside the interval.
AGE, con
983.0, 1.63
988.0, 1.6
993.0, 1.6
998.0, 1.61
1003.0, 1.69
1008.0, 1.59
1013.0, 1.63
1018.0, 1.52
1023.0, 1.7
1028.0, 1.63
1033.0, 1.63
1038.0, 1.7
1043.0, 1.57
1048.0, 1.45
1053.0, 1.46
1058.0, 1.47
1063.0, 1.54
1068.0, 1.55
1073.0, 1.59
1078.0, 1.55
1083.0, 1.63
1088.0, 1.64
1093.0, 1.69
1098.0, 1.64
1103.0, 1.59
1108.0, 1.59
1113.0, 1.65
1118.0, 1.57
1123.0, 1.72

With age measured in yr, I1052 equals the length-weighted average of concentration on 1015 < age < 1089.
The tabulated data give 1.57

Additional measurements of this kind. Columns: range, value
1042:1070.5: 1.5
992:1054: 1.6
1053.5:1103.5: 1.58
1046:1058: 1.46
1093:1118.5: 1.62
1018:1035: 1.63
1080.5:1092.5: 1.64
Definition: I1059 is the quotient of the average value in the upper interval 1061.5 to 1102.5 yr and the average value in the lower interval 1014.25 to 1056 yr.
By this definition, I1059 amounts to 1.0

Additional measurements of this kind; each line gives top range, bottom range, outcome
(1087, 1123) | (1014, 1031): 1.01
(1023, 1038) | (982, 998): 1.03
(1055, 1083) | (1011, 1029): 0.96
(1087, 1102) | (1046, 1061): 1.13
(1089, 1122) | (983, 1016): 1.00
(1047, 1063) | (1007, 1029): 0.91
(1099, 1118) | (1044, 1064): 1.08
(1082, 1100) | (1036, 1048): 1.04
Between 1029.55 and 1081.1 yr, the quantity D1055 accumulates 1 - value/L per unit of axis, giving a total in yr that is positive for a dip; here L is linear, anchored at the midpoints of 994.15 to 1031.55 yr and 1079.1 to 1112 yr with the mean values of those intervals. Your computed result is 2.3 yr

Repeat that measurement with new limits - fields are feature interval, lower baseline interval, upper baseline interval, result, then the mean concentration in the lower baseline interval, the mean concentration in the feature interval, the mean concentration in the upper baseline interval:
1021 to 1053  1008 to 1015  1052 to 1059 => -1.49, 1.62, 1.6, 1.46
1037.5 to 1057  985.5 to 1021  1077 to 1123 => 1.11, 1.61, 1.52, 1.62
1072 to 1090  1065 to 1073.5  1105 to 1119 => -0.31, 1.56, 1.6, 1.61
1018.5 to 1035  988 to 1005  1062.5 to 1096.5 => -0.20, 1.63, 1.64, 1.6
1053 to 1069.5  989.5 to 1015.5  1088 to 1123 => 1.20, 1.62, 1.51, 1.63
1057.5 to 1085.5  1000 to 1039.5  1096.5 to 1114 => 1.05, 1.63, 1.56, 1.61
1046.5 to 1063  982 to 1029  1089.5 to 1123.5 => 1.55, 1.62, 1.47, 1.63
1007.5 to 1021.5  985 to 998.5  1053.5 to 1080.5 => -0.04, 1.6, 1.59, 1.53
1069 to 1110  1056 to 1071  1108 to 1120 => -1.21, 1.52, 1.61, 1.61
